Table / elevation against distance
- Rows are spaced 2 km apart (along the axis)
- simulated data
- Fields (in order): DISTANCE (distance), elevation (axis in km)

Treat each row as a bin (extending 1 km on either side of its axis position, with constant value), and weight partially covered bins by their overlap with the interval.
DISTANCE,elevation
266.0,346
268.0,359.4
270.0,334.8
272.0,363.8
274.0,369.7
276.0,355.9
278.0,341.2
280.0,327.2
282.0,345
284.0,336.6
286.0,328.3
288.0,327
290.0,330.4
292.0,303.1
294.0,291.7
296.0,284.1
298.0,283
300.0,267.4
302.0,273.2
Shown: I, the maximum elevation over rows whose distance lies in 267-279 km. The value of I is 369.7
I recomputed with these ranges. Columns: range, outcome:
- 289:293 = 330.4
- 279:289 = 345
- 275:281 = 355.9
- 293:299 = 291.7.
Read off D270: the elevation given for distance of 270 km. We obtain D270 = 334.8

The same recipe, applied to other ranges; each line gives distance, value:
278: 341.2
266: 346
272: 363.8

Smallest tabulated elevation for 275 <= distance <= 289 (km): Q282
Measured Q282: 327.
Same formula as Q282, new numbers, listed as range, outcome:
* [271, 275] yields 363.8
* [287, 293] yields 303.1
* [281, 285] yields 336.6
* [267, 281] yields 327.2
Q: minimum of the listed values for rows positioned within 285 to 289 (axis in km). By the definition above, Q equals 327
